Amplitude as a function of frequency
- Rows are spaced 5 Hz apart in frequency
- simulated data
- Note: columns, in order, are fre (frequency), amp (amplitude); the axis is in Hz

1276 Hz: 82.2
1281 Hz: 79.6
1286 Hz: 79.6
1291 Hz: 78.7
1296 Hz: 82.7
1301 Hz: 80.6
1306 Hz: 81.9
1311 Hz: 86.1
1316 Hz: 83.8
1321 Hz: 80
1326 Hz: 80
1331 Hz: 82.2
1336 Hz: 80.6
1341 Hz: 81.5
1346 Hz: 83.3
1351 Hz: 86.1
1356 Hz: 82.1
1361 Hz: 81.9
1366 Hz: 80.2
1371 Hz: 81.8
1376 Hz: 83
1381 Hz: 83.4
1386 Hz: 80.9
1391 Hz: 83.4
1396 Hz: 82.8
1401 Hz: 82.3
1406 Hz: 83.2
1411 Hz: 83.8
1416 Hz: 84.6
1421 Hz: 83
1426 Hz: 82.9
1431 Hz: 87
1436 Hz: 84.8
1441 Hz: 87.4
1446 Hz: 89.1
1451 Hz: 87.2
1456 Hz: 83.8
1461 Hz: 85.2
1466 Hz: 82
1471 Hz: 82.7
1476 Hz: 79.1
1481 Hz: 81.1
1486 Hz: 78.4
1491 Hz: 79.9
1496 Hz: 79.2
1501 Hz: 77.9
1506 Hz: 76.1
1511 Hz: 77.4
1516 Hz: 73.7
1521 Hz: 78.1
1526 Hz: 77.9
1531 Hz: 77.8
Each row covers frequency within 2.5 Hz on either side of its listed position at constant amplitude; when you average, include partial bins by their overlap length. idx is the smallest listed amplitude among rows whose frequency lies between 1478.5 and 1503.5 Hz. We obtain 77.9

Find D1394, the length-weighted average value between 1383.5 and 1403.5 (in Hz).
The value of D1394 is 82.3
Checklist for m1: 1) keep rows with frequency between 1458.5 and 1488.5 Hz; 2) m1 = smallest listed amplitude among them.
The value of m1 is 78.4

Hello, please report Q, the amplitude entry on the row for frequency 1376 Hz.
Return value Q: 83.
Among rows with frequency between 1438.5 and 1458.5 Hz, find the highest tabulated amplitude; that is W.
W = 89.1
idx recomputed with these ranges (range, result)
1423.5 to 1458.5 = 82.9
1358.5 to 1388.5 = 80.2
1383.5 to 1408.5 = 80.9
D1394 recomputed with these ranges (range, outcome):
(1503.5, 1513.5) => 76.8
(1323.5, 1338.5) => 80.9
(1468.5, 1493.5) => 80.2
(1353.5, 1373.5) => 81.5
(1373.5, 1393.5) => 82.7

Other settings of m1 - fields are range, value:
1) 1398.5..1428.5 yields 82.3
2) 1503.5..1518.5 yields 73.7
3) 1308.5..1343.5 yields 80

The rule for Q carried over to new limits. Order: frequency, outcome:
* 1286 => 79.6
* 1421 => 83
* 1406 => 83.2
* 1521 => 78.1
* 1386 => 80.9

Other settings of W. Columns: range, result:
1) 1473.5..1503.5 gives 81.1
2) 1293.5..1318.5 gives 86.1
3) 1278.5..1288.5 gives 79.6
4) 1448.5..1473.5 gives 87.2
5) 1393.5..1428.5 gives 84.6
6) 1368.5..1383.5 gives 83.4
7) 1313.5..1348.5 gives 83.8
